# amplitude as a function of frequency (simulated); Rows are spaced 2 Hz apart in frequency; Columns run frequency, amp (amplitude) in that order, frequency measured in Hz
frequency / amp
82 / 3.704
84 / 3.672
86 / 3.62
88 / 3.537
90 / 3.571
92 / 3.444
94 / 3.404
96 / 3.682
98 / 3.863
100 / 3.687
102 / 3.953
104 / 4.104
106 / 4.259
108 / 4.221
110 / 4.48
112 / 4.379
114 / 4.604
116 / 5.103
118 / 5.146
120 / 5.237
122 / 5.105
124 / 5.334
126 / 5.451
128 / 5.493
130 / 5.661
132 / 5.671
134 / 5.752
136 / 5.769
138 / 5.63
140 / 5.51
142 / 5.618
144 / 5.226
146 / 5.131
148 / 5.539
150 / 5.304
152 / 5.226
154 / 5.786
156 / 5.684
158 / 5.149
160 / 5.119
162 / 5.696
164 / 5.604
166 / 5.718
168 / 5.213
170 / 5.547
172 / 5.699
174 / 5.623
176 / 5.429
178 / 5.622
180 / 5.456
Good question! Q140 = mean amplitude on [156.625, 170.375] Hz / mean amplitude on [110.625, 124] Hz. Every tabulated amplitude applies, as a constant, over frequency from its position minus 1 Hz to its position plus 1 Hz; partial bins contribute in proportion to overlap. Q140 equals 1.10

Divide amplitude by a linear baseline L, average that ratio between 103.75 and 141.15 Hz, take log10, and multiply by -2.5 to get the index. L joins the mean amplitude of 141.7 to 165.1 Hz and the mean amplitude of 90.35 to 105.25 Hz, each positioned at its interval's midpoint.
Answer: -0.14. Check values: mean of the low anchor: 3.74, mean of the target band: 5.12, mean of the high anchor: 5.42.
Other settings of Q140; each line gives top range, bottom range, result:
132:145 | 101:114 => 1.31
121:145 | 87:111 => 1.43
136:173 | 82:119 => 1.36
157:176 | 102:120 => 1.21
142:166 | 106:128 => 1.11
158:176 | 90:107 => 1.45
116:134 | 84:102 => 1.49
